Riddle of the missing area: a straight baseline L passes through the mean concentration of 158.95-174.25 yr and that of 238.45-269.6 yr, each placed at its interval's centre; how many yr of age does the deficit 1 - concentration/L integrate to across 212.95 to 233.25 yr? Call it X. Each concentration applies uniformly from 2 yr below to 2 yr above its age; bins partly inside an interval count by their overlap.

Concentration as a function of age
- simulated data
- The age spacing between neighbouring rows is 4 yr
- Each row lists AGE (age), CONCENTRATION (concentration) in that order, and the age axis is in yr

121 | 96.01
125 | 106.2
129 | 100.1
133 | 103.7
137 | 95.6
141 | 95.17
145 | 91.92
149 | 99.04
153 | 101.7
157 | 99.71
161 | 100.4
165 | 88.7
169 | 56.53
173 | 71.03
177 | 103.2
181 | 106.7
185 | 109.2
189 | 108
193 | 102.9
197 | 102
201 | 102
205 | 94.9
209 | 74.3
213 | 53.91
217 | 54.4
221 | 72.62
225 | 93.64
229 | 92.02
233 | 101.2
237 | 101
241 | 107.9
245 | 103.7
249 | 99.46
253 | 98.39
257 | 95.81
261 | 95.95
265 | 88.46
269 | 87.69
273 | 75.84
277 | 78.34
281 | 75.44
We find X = 2.9 yr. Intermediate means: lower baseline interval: 79.6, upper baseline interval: 97.7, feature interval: 78.3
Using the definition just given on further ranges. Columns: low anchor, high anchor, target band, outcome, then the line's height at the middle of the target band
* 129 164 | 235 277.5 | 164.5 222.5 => 5.92 yr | 96.6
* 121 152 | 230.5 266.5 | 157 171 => 2.04 yr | 98.8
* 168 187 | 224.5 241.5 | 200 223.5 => 5.18 yr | 95.9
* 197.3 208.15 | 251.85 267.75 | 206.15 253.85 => 3.84 yr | 95.3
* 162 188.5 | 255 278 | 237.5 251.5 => -2.38 yr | 88.2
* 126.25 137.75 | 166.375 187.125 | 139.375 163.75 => -0.53 yr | 95.8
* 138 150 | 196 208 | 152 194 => 0.56 yr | 96.2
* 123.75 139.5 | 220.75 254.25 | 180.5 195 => -1.07 yr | 99.3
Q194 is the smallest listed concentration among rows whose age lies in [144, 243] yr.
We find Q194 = 53.91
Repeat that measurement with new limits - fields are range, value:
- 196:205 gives 94.9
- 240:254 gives 98.39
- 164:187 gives 56.53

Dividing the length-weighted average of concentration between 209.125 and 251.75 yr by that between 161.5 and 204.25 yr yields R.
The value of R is 0.9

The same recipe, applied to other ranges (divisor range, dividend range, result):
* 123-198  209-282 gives 0.90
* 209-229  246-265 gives 1.35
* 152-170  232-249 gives 1.14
